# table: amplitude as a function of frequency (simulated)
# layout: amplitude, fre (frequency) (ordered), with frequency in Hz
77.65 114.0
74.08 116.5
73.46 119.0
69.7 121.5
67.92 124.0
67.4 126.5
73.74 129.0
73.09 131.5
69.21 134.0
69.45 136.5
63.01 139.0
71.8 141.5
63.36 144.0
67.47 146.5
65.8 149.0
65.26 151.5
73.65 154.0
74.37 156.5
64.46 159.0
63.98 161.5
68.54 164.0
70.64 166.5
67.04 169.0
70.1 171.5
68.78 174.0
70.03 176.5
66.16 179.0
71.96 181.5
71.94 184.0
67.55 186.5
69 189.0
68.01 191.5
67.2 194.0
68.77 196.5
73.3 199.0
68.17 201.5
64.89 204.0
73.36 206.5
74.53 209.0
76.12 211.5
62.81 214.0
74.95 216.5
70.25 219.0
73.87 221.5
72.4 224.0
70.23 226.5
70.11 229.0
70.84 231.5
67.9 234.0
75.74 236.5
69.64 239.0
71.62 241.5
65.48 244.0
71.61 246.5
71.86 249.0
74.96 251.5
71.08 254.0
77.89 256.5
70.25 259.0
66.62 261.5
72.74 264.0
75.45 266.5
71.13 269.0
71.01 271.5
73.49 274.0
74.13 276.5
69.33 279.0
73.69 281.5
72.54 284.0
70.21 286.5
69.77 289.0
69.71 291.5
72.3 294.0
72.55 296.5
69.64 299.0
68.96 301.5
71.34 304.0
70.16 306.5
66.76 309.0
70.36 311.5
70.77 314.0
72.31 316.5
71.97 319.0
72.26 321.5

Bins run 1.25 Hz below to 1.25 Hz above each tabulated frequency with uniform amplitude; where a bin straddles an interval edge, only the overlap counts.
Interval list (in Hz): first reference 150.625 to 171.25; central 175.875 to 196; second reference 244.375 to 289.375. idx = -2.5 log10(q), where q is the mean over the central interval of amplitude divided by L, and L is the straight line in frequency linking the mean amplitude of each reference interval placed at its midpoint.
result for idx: 0.01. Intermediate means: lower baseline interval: 68.6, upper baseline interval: 72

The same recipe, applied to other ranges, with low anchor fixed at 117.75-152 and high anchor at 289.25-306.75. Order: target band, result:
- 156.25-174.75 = 0.014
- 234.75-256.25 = -0.026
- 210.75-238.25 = -0.023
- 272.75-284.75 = -0.034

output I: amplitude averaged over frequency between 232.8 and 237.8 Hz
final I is 71.8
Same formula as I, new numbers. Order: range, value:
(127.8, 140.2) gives 69.7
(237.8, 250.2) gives 70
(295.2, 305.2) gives 70.6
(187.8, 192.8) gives 68.5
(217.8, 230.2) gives 71.4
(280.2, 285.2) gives 73.1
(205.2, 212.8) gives 74.5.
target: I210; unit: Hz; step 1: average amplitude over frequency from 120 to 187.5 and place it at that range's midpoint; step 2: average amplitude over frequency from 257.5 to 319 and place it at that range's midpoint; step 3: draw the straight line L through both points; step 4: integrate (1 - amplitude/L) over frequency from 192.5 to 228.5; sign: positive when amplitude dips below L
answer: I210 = -0.5 Hz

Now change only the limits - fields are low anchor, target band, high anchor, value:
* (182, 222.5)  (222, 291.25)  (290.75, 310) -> -1.3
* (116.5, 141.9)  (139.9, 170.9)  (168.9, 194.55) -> 0.7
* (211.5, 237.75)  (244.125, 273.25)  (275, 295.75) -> -0.3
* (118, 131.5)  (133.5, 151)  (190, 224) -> 0.9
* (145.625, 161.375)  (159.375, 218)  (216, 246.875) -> 0.1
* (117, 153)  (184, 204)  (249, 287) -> 0.4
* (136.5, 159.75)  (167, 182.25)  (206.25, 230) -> 0.1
